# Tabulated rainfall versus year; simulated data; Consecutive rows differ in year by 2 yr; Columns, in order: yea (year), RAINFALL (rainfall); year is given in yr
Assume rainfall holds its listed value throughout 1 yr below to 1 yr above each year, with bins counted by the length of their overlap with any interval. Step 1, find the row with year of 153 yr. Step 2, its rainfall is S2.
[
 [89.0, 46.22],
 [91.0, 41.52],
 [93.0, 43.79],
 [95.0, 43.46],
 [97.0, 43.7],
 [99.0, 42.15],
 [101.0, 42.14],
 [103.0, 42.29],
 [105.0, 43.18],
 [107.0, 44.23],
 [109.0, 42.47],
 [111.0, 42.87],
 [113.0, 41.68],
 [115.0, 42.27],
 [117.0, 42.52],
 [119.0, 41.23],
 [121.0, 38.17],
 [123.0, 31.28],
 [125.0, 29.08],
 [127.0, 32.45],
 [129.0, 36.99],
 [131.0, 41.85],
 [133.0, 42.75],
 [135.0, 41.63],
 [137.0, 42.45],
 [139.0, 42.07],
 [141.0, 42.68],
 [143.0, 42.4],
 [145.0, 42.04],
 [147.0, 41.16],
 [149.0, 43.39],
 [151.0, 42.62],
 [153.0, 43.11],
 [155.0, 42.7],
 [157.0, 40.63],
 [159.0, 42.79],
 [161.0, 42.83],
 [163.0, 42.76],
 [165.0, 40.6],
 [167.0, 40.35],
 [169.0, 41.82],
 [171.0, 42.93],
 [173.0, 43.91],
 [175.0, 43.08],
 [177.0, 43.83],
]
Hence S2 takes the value 43.11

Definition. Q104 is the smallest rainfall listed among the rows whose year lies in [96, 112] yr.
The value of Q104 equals 42.14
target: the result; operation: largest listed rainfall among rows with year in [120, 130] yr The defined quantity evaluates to 38.17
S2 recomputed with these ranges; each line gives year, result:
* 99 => 42.15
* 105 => 43.18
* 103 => 42.29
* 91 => 41.52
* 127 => 32.45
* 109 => 42.47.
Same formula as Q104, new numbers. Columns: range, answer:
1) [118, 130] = 29.08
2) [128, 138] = 36.99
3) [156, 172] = 40.35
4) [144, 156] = 41.16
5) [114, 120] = 41.23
